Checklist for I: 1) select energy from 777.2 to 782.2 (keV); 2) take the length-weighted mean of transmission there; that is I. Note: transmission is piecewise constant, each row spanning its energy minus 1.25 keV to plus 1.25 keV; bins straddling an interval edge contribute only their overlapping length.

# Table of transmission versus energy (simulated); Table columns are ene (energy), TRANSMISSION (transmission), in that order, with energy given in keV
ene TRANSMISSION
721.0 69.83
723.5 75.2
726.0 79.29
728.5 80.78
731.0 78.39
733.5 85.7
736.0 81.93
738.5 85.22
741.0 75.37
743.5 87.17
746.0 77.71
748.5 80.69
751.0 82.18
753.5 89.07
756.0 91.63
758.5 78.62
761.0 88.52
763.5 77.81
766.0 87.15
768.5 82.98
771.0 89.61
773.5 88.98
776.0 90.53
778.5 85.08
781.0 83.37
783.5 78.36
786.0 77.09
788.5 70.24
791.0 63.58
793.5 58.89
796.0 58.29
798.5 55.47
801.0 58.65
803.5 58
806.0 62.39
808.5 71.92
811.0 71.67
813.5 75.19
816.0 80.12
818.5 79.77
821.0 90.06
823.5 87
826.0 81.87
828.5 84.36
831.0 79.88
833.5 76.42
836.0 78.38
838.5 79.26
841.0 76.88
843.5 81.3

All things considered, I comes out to 84.3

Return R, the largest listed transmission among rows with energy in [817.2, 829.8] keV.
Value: 90.06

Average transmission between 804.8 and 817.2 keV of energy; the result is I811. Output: 72.3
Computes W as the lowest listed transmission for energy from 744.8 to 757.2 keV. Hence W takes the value 77.71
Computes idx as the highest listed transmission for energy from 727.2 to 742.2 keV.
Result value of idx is 85.7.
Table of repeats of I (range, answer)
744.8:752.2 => 80.2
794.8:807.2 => 58.5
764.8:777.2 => 87.8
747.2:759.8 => 84.4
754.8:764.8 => 84.1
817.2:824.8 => 85.5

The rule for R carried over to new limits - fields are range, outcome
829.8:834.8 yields 79.88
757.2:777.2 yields 90.53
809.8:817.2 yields 80.12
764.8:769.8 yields 87.15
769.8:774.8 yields 89.61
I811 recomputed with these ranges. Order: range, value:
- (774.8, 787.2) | 82.9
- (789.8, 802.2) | 59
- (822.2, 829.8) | 84.4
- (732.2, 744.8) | 83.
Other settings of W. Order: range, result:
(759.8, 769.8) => 77.81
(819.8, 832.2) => 79.88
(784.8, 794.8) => 58.89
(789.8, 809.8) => 55.47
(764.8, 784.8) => 78.36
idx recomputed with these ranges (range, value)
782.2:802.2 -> 78.36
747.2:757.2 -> 91.63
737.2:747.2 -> 87.17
